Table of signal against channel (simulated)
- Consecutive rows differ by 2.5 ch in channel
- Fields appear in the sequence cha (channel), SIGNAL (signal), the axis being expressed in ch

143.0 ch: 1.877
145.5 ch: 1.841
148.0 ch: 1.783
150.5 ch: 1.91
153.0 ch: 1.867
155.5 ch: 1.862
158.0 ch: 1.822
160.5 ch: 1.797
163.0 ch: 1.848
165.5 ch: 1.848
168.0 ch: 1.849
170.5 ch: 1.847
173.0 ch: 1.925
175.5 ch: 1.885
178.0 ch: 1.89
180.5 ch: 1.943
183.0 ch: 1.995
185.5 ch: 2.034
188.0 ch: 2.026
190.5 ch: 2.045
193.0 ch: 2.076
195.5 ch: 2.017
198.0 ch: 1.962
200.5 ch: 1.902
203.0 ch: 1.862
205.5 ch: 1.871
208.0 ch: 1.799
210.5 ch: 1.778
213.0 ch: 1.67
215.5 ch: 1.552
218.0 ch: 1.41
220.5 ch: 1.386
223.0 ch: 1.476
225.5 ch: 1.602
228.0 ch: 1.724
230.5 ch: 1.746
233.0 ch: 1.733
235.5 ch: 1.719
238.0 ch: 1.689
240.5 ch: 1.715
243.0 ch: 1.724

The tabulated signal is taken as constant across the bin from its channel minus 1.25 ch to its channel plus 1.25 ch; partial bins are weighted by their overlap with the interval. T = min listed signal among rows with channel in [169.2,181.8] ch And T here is 1.847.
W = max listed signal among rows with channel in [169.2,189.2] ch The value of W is 2.034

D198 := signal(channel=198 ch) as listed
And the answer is 1.962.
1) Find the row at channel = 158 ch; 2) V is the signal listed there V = 1.822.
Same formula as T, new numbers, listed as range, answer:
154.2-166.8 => 1.797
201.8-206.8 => 1.862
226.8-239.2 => 1.689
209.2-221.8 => 1.386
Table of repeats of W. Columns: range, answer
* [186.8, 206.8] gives 2.076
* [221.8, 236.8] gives 1.746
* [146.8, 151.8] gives 1.91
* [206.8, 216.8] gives 1.799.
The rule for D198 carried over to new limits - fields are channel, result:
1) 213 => 1.67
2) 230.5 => 1.746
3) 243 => 1.724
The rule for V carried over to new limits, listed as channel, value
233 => 1.733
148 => 1.783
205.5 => 1.871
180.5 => 1.943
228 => 1.724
